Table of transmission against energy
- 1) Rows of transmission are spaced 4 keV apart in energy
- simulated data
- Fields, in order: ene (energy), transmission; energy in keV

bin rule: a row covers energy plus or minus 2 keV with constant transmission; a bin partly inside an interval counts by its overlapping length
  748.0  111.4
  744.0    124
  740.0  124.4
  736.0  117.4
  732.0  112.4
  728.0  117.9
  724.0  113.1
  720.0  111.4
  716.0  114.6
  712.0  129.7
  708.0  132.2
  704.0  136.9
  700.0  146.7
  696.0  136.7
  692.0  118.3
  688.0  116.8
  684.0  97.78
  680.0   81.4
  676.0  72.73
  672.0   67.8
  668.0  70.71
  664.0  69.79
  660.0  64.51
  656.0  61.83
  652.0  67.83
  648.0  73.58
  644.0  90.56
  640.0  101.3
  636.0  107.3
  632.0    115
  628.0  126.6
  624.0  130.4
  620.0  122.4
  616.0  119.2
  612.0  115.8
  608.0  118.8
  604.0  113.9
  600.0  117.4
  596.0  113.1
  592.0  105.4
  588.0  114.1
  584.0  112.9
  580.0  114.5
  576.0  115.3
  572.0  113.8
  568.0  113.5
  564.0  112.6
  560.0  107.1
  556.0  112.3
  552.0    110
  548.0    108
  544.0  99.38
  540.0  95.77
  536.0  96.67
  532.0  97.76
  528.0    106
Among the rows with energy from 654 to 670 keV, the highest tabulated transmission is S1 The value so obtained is 70.71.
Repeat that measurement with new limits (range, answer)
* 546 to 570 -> 113.5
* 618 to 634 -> 130.4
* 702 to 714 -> 136.9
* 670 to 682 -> 81.4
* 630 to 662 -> 115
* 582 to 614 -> 118.8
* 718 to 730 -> 117.9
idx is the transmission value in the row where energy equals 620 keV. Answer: 122.4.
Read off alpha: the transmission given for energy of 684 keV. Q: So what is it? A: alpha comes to 97.78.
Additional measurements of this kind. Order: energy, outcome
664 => 69.79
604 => 113.9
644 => 90.56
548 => 108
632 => 115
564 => 112.6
